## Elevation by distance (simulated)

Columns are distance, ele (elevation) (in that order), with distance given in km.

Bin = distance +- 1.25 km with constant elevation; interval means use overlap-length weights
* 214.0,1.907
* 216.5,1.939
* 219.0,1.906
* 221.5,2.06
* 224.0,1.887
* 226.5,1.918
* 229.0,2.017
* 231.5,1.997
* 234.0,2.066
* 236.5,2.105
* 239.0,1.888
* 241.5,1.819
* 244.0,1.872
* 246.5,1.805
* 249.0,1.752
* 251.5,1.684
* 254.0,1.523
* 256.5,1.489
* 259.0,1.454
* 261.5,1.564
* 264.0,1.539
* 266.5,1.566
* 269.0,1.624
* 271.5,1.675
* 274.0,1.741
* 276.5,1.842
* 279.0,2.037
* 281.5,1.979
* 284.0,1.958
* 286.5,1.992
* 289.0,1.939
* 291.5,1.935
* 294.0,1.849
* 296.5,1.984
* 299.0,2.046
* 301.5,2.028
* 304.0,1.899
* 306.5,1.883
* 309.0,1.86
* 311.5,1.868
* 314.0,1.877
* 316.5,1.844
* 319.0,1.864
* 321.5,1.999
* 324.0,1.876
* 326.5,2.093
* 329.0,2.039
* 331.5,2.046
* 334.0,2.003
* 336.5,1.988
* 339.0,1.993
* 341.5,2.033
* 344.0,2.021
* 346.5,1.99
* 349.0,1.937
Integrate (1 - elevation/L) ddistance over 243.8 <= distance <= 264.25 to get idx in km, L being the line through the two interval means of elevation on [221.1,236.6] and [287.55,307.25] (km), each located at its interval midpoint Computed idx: 3.67 km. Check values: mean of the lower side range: 2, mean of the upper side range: 1.95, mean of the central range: 1.62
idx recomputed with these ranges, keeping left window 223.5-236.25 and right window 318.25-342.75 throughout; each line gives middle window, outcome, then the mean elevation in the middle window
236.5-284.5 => 6.27 km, 1.73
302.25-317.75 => 0.92 km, 1.88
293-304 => 0.13 km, 1.97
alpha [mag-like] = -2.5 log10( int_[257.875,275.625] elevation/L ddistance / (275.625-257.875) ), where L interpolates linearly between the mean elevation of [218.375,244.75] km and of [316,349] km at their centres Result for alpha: 0.22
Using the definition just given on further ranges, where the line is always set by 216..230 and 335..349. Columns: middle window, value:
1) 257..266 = 0.28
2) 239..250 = 0.08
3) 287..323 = 0.04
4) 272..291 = 0.03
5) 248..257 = 0.21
